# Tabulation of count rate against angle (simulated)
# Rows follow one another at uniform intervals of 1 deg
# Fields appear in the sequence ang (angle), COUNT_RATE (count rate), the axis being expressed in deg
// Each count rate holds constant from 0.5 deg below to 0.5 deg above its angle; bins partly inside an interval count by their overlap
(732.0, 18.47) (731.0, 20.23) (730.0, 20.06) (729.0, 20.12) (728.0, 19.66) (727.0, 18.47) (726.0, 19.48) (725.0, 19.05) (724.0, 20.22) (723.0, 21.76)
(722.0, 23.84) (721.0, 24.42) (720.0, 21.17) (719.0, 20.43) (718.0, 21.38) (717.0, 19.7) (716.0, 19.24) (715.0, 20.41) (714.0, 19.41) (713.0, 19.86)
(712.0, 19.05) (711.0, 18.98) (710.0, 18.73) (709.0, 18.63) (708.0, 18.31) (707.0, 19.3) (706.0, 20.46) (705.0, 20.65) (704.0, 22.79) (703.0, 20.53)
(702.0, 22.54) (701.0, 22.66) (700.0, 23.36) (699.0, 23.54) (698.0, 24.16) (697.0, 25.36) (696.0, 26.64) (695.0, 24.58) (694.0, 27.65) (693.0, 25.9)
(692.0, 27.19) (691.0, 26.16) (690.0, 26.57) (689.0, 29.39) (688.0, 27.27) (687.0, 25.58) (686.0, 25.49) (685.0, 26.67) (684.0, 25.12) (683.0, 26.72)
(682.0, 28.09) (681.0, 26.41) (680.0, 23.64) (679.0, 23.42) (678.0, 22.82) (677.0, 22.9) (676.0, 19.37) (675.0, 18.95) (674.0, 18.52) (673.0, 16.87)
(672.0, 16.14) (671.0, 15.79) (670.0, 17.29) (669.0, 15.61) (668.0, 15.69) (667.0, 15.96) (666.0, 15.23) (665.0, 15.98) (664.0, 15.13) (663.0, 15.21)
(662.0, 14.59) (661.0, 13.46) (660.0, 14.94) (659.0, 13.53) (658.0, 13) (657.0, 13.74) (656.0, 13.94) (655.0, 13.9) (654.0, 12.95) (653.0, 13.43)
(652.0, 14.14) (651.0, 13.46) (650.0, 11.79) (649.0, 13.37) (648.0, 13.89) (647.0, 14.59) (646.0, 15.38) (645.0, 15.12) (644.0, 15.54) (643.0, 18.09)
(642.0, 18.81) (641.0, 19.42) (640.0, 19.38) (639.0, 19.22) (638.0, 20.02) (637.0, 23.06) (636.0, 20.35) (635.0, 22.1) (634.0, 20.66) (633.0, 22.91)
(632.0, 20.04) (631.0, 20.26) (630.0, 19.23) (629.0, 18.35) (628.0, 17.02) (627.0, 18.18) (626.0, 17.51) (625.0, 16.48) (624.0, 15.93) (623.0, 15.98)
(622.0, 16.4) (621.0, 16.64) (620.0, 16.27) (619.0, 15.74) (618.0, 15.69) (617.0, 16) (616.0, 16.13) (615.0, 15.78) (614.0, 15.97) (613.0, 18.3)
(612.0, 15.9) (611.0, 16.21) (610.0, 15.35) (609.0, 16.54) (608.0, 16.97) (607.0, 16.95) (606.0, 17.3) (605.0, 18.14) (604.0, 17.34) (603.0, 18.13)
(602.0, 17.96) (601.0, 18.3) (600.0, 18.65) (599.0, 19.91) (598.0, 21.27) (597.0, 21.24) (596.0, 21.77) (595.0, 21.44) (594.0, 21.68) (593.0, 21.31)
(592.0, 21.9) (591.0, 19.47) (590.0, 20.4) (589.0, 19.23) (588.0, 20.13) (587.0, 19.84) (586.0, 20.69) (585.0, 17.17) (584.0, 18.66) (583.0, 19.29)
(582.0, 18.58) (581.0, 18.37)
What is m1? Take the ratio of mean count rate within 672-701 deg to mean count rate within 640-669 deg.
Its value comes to 1.64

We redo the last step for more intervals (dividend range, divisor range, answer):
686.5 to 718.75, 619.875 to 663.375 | 1.36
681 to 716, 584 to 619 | 1.27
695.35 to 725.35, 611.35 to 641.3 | 1.17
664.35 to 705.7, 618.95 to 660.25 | 1.34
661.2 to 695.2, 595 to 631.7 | 1.23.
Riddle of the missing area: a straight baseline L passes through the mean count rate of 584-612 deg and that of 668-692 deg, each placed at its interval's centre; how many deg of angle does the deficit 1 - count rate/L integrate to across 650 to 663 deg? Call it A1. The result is 4.8 deg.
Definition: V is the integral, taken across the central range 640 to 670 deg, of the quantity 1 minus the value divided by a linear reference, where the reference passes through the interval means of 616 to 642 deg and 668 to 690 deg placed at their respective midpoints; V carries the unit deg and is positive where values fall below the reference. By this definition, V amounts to 8.1 deg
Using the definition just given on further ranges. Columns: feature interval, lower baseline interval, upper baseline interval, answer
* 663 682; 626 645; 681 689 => 4.65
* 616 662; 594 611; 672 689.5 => 9.36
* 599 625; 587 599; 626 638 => 4.65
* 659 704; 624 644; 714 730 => -3.58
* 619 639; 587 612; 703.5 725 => 0.65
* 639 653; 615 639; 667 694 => 2.94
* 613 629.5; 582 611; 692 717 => 2.66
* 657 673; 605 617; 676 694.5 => 5.57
